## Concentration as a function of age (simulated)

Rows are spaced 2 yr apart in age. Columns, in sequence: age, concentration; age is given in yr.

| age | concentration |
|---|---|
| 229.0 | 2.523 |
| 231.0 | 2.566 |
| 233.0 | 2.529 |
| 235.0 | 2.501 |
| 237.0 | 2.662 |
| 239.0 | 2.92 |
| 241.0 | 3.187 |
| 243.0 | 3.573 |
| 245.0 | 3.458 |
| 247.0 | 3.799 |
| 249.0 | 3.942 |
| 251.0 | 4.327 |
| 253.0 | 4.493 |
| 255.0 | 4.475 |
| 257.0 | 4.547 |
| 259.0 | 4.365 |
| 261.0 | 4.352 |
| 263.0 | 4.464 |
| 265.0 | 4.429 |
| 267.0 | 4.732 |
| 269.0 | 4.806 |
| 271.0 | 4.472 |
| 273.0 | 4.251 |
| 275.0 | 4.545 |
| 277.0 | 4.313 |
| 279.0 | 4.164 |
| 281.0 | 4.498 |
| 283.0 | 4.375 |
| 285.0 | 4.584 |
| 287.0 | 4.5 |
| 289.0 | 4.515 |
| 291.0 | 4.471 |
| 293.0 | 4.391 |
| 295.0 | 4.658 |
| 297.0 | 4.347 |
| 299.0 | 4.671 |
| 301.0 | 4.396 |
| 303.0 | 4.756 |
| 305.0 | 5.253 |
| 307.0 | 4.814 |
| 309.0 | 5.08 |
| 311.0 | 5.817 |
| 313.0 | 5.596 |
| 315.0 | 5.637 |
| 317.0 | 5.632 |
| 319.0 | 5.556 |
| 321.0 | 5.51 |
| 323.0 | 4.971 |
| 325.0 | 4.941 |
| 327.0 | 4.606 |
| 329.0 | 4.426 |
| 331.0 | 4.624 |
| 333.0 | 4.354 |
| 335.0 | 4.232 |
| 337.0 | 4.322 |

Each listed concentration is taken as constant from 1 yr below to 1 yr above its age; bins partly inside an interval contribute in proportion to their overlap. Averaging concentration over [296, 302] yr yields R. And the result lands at 4.47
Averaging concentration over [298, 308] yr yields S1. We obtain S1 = 4.78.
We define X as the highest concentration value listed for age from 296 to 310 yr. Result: 5.253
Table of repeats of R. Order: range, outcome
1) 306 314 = 5.33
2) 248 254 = 4.25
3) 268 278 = 4.48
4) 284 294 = 4.49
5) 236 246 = 3.16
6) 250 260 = 4.44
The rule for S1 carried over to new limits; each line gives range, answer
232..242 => 2.76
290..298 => 4.47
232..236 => 2.51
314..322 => 5.58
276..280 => 4.24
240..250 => 3.59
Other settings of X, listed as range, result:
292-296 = 4.658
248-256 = 4.493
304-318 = 5.817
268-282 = 4.806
